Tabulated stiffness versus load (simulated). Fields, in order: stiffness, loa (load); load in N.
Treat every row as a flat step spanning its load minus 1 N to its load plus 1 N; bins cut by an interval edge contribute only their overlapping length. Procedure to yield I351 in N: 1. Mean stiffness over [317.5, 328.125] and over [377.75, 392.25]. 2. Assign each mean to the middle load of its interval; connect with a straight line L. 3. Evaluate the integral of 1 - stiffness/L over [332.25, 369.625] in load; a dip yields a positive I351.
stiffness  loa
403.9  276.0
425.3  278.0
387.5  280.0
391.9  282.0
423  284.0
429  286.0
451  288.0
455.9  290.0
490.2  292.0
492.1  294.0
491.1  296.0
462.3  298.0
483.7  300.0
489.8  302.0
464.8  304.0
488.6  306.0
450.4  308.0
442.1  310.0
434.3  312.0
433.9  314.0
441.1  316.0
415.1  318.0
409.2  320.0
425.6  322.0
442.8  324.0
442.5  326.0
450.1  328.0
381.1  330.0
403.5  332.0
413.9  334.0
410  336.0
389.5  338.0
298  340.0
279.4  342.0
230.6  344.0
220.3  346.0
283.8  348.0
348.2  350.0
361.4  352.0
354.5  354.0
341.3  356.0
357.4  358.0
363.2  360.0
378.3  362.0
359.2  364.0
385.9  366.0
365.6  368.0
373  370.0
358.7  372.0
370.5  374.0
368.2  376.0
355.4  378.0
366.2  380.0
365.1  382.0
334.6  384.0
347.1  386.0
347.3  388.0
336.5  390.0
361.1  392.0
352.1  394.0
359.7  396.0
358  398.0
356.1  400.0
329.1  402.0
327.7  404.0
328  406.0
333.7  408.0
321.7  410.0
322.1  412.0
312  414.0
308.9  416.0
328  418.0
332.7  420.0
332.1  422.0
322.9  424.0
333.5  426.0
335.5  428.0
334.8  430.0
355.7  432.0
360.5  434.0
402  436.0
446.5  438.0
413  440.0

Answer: 4.8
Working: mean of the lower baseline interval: 430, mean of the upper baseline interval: 351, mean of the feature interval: 343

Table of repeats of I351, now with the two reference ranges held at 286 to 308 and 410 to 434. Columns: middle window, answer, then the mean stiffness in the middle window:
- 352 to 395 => 2.9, 359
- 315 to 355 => 5.7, 370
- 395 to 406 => 0.3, 344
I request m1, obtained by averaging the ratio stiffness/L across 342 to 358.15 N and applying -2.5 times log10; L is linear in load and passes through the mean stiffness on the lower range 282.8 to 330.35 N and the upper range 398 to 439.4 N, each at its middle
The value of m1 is 0.31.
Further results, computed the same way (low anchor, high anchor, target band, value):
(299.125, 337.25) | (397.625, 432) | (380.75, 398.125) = 0.02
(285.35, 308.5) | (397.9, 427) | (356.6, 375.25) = 0.05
